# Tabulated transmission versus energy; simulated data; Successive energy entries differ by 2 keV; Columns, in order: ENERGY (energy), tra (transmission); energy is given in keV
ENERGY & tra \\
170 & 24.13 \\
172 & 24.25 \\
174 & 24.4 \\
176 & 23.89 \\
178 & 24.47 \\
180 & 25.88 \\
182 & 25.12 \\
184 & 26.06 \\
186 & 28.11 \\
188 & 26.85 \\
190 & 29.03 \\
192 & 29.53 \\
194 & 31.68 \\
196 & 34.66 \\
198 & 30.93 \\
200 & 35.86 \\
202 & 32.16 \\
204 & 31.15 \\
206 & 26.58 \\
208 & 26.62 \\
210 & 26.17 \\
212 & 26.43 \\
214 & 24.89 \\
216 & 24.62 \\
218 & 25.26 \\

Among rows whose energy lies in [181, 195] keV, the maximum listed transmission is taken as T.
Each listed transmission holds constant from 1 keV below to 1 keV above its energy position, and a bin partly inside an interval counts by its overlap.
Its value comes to 31.68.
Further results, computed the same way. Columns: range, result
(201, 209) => 32.16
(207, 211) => 26.62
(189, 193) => 29.53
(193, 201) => 35.86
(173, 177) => 24.4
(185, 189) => 28.11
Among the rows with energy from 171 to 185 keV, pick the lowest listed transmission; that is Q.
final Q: 23.89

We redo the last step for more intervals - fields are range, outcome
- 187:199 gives 26.85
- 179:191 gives 25.12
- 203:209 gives 26.58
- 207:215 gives 24.89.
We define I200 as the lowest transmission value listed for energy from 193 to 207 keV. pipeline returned 26.58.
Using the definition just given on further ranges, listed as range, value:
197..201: 30.93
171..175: 24.25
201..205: 31.15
